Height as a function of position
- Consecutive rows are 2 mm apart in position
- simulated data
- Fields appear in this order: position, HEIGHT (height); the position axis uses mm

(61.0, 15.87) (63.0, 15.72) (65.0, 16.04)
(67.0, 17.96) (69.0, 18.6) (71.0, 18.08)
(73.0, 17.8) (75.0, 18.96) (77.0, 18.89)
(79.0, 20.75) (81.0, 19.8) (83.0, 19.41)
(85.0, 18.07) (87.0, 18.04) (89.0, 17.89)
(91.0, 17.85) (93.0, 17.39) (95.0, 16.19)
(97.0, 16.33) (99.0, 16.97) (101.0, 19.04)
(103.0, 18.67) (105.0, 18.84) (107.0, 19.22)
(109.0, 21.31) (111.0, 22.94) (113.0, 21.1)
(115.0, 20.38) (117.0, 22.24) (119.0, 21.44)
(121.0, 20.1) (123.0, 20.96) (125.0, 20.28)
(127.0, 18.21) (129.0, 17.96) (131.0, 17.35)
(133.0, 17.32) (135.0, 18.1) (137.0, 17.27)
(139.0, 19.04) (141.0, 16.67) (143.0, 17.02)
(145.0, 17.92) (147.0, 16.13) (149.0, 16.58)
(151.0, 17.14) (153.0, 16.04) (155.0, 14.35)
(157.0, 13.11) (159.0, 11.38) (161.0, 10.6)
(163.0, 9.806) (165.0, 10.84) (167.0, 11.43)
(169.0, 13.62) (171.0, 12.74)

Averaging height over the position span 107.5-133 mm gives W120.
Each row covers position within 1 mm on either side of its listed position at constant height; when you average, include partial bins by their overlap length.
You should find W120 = 20.2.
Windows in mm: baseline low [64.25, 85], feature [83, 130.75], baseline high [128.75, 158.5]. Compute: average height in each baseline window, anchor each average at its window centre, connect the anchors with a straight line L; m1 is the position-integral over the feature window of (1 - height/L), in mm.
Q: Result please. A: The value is -4.0 mm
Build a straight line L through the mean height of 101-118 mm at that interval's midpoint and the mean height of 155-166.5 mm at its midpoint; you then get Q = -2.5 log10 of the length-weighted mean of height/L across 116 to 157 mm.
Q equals -0.151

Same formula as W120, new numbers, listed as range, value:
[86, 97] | 17.4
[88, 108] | 17.8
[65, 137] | 18.9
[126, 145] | 17.7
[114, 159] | 17.8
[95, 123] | 19.8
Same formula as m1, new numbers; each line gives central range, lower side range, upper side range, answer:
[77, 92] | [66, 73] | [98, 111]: -0.2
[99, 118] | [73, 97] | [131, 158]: -2.7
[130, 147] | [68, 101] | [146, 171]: -3.3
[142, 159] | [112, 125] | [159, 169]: -2.1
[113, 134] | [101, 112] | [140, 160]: -1.5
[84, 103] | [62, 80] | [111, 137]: 1.2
